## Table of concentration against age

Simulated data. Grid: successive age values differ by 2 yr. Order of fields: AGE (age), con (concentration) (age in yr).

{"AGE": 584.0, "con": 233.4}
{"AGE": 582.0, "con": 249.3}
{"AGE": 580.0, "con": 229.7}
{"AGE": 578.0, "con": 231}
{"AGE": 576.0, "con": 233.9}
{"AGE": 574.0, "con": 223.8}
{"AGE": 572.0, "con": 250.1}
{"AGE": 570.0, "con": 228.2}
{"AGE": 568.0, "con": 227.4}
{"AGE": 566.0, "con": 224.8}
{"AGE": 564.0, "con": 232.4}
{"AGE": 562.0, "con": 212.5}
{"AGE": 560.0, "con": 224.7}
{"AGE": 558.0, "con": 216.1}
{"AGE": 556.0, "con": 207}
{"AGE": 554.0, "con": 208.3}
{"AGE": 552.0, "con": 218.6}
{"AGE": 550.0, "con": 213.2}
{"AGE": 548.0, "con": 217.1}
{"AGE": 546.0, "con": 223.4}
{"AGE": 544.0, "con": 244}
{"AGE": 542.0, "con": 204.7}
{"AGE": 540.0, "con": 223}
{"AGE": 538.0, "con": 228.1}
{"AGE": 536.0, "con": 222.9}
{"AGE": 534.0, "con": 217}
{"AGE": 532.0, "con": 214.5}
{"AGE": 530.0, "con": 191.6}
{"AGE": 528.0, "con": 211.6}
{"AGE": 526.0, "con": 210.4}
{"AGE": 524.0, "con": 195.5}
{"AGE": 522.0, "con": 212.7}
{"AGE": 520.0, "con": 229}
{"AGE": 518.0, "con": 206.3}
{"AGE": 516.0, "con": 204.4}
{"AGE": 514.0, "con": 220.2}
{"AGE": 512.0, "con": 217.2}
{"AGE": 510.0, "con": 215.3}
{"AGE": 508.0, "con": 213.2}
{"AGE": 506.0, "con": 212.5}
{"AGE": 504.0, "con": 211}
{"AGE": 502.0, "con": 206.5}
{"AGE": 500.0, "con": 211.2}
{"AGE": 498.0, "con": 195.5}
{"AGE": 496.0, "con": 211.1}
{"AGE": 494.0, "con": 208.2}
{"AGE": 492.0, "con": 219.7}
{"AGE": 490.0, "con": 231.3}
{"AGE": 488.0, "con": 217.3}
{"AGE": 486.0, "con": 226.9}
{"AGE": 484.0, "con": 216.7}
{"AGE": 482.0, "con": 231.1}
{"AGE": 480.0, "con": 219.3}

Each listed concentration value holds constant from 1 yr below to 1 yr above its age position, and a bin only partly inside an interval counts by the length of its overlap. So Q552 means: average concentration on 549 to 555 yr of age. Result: 213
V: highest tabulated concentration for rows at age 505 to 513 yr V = 217.2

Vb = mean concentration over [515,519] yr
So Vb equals 205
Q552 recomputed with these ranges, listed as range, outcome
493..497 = 210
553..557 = 208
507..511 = 214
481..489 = 223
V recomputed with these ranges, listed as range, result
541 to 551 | 244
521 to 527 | 212.7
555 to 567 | 232.4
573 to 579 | 233.9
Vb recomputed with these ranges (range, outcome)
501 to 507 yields 210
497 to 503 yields 204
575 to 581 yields 232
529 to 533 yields 203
